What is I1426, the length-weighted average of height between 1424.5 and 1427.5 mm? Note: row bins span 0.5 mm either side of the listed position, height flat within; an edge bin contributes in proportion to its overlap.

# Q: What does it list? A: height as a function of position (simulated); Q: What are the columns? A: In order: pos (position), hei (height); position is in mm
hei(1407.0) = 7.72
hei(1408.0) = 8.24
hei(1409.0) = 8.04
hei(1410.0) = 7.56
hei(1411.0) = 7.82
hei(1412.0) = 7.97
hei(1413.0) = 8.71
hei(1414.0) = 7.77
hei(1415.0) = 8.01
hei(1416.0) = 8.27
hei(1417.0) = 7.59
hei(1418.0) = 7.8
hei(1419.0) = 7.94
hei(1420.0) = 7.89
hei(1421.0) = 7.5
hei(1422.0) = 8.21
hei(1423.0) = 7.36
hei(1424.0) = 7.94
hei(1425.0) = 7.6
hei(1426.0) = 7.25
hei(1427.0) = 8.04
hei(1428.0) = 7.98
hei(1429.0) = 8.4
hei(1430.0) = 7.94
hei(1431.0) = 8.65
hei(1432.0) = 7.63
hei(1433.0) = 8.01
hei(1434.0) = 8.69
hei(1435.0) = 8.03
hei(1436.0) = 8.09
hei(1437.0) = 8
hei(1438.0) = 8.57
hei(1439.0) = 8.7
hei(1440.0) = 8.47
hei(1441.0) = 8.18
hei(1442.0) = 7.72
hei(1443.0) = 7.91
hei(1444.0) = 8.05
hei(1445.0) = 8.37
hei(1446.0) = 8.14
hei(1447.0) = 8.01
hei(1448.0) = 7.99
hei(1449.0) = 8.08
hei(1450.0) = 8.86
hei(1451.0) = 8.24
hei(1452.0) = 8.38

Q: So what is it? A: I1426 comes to 7.63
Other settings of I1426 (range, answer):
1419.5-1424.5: 7.78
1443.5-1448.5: 8.11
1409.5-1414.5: 7.97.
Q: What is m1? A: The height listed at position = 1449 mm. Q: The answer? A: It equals 8.08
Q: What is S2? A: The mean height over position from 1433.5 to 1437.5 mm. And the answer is 8.2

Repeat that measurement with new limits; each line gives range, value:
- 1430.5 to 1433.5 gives 8.1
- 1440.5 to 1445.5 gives 8.05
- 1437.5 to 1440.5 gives 8.58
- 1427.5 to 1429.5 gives 8.19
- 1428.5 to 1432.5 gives 8.16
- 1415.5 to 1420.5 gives 7.9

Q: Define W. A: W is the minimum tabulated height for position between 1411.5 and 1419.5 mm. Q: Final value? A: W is 7.59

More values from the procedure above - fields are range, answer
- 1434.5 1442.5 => 7.72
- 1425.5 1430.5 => 7.25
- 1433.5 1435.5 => 8.03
